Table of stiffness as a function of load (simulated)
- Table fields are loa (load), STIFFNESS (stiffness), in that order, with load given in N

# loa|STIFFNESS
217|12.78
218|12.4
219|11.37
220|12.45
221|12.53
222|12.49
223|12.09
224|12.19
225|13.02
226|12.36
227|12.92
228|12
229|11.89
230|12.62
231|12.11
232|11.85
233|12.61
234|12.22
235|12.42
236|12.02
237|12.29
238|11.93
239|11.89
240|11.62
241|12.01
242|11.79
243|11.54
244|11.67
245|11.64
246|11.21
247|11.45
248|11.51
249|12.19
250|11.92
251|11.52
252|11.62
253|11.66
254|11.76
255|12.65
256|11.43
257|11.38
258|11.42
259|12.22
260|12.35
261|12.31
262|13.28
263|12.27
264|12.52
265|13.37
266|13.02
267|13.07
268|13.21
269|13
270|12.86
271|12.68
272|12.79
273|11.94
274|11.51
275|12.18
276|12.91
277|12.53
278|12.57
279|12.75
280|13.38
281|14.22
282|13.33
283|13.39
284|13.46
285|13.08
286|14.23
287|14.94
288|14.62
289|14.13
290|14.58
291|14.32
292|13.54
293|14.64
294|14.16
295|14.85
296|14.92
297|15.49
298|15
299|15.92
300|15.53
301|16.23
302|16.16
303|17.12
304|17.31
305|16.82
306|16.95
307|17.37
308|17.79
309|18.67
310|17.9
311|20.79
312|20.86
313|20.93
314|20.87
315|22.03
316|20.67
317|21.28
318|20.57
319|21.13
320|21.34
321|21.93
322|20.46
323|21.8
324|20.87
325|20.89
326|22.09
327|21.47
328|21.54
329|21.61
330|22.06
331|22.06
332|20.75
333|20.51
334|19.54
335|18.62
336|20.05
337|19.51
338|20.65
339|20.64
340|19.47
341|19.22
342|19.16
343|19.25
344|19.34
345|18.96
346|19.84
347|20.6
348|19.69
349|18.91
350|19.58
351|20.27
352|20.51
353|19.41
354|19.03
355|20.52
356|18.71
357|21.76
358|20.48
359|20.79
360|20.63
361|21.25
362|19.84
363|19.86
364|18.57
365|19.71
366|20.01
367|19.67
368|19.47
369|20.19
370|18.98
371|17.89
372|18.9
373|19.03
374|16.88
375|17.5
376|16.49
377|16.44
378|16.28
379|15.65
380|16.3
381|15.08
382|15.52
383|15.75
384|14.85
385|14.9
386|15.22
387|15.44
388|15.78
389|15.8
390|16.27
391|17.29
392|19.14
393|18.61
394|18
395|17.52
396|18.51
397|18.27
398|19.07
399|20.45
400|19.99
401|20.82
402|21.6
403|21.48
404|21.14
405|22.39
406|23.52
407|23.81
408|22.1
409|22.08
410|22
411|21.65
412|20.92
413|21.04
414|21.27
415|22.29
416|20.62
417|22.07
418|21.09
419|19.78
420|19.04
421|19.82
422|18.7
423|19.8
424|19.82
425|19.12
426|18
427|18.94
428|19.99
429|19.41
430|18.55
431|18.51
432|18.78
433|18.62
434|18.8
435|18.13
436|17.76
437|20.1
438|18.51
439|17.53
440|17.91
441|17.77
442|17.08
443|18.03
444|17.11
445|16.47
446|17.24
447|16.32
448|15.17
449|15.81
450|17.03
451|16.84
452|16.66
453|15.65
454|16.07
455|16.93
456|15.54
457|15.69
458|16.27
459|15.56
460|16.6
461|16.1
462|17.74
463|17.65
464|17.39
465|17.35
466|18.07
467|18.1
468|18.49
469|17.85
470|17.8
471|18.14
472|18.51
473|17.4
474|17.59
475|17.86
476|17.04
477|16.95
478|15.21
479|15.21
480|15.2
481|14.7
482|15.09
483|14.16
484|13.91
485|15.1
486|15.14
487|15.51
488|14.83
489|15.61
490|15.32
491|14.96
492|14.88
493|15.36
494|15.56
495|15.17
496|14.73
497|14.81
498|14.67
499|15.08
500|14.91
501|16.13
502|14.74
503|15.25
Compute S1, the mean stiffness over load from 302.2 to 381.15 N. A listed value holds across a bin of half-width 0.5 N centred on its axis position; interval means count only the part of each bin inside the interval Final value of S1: 19.6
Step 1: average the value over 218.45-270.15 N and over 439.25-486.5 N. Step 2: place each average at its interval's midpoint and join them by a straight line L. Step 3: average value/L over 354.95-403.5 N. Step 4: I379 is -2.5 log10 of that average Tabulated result -0.22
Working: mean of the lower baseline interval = 12.2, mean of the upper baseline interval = 16.6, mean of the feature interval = 18.3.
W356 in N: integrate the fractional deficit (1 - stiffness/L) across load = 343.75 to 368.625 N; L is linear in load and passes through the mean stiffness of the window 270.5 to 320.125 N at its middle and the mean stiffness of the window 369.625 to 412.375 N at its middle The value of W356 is -3.4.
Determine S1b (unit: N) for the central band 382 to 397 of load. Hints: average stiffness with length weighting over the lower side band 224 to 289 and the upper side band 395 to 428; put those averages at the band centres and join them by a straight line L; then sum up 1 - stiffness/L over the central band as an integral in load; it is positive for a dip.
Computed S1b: 2.16 N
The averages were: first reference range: 12.5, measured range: 16.7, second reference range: 20.6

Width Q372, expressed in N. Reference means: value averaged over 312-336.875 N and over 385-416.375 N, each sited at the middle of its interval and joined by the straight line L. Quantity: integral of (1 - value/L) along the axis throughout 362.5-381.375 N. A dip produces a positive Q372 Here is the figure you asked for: 2.01 N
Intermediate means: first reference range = 21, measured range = 18.1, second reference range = 19.7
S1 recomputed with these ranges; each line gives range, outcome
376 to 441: 18.9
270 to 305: 14.2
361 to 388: 17.5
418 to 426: 19.5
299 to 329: 19.6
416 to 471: 17.9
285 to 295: 14.3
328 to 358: 20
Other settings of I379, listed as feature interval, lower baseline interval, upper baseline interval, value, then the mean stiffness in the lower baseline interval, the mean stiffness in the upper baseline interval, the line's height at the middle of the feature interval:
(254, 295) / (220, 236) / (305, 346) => 0.23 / 12.3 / 20.2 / 16.1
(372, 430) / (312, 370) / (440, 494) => -0.03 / 20.4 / 16.4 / 18.5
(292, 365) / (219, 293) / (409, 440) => -0.23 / 12.5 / 19.7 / 15.6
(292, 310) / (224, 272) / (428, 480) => -0.19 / 12.2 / 17.3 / 13.5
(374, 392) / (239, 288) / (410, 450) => 0.07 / 12.5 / 18.9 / 17.1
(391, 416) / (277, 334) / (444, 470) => -0.21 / 17.6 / 16.8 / 17.1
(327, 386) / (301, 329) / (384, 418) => 0.04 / 19.9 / 19.7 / 19.8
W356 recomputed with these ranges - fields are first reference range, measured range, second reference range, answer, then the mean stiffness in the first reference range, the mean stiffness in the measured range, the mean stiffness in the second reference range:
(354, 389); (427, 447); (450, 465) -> -1.5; 18.1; 18.2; 16.5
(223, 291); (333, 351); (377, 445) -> -4.1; 12.5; 19.6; 18.9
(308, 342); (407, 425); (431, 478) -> -2.5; 20.6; 20.9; 17.3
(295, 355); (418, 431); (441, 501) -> -1.5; 19.5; 19.3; 16.2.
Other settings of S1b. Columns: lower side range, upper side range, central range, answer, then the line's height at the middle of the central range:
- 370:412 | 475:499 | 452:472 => -1.2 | 16.1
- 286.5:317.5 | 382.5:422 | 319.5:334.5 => -3.1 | 17.6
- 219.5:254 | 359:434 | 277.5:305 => -0.3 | 14.4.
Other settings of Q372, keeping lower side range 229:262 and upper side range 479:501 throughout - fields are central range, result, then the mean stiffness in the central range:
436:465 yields -4.8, 16.9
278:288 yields -1.0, 13.6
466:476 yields -2.1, 17.9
